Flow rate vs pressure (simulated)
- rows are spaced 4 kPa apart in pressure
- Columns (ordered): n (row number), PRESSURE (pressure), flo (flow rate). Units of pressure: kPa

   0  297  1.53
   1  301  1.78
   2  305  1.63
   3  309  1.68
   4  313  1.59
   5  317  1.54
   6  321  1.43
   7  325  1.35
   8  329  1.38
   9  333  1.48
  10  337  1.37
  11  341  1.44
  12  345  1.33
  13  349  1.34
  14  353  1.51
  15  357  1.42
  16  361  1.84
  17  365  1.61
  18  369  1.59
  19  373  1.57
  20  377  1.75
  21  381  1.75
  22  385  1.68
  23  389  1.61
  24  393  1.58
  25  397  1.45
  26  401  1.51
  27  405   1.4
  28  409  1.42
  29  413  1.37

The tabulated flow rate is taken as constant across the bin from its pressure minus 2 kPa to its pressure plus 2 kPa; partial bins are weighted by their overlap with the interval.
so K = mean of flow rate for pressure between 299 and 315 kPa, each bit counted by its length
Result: 1.67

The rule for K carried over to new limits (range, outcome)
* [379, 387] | 1.71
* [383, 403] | 1.57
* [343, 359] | 1.4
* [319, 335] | 1.41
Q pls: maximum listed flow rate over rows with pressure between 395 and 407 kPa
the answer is 1.51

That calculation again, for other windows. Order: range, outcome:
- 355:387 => 1.84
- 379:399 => 1.75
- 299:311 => 1.78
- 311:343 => 1.59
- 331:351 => 1.48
